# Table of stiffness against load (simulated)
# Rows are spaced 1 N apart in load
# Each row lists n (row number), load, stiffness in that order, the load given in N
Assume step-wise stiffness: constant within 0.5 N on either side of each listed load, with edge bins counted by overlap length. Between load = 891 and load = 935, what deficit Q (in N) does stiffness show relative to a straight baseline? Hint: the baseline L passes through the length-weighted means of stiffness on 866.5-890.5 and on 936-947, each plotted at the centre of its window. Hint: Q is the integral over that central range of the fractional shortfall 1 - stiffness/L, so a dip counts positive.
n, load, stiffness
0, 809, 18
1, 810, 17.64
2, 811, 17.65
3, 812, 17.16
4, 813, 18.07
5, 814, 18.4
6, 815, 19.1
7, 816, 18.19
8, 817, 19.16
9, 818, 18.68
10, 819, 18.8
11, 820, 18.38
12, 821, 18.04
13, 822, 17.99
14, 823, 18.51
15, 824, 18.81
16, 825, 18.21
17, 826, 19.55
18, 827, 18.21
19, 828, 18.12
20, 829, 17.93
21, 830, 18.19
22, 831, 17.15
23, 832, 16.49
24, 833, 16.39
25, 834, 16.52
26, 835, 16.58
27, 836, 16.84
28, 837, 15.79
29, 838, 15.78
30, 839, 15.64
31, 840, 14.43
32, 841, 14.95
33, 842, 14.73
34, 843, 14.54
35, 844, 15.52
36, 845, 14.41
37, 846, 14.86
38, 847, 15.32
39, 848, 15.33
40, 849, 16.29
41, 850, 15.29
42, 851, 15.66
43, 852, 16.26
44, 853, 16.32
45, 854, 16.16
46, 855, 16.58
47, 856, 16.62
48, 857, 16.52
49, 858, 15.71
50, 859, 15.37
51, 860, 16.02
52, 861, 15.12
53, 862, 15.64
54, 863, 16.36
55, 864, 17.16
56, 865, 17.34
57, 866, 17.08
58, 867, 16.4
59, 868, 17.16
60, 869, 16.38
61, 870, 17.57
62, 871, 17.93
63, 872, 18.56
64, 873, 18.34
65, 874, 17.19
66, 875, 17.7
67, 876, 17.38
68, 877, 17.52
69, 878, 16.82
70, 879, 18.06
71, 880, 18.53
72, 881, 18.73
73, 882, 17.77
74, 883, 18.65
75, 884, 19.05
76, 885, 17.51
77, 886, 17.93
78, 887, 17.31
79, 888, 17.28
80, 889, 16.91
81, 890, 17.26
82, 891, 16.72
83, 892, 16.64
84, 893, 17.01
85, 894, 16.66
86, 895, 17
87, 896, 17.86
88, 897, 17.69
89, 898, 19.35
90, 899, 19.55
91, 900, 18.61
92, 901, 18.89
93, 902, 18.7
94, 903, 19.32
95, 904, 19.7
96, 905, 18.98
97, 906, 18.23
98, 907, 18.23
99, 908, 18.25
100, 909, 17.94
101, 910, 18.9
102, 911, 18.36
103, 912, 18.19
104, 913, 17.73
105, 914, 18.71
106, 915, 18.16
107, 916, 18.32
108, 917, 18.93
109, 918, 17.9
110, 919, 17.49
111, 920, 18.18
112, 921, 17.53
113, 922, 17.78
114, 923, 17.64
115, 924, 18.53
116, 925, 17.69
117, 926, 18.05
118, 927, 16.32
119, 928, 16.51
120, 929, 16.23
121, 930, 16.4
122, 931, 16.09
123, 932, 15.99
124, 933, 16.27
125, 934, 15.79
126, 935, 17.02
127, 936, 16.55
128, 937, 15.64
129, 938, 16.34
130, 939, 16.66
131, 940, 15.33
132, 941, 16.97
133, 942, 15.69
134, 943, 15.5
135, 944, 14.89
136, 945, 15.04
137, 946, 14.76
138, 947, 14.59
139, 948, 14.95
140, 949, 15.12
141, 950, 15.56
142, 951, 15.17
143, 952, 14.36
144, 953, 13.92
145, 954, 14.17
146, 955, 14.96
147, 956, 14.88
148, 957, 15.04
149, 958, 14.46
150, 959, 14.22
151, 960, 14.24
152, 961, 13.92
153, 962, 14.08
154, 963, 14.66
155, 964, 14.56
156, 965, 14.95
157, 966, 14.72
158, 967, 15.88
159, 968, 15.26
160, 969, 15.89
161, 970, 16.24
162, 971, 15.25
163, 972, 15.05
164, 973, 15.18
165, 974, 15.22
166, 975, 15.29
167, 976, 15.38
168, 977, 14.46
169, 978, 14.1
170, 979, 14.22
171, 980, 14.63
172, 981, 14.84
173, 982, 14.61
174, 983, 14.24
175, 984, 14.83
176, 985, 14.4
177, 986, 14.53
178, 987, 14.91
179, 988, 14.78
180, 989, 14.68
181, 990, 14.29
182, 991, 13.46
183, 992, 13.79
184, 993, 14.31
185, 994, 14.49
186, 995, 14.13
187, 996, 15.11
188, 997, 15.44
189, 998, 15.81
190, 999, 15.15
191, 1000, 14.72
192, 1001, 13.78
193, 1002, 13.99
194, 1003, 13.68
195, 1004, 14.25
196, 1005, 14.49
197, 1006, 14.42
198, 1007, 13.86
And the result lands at -3.3 N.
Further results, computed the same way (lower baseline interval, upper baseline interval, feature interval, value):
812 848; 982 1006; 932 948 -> -0.46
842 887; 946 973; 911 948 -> -3.25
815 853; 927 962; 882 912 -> -3.91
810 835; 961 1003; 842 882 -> 1.51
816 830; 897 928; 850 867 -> 2.01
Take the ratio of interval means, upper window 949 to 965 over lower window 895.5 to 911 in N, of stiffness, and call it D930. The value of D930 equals 0.78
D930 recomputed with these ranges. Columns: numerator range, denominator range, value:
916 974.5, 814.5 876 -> 0.94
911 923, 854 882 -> 1.06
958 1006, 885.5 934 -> 0.83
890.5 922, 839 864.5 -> 1.16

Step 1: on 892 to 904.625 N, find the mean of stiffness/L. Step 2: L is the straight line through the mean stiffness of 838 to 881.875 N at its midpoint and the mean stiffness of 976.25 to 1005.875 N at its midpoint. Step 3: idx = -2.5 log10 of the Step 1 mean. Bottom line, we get -0.156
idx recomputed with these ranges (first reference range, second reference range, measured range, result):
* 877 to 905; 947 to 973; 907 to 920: -0.078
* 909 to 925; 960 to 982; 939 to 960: 0.084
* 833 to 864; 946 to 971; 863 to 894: -0.132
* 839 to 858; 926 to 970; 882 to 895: -0.127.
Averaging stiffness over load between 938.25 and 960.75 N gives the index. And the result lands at 15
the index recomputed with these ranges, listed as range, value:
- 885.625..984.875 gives 16.4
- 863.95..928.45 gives 17.9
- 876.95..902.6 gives 17.9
